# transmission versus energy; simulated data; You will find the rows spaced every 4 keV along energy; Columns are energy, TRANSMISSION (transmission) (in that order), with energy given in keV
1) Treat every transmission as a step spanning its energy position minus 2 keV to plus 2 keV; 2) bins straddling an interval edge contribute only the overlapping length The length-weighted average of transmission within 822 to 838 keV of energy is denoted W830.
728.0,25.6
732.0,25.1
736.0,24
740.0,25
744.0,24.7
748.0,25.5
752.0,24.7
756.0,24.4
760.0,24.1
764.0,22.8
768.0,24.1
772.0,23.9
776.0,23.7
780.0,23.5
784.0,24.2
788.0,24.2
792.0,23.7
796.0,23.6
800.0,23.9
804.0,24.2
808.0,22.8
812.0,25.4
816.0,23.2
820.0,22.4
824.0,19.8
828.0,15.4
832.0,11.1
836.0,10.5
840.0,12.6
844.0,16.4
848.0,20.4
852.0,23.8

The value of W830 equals 14.2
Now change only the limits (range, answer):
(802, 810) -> 23.5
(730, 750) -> 24.9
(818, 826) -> 21.1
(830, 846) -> 12.7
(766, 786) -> 23.9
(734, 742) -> 24.5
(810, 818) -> 24.3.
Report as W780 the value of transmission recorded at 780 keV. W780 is 23.5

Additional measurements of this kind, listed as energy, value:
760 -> 24.1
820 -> 22.4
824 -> 19.8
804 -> 24.2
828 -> 15.4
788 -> 24.2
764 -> 22.8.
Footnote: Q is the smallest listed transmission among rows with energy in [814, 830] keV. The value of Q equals 15.4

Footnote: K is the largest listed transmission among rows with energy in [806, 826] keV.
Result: 25.4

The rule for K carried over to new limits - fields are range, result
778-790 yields 24.2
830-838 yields 11.1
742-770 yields 25.5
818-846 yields 22.4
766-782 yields 24.1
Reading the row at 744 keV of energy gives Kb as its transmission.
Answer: 24.7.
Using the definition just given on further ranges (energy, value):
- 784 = 24.2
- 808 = 22.8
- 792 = 23.7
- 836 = 10.5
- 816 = 23.2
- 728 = 25.6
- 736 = 24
